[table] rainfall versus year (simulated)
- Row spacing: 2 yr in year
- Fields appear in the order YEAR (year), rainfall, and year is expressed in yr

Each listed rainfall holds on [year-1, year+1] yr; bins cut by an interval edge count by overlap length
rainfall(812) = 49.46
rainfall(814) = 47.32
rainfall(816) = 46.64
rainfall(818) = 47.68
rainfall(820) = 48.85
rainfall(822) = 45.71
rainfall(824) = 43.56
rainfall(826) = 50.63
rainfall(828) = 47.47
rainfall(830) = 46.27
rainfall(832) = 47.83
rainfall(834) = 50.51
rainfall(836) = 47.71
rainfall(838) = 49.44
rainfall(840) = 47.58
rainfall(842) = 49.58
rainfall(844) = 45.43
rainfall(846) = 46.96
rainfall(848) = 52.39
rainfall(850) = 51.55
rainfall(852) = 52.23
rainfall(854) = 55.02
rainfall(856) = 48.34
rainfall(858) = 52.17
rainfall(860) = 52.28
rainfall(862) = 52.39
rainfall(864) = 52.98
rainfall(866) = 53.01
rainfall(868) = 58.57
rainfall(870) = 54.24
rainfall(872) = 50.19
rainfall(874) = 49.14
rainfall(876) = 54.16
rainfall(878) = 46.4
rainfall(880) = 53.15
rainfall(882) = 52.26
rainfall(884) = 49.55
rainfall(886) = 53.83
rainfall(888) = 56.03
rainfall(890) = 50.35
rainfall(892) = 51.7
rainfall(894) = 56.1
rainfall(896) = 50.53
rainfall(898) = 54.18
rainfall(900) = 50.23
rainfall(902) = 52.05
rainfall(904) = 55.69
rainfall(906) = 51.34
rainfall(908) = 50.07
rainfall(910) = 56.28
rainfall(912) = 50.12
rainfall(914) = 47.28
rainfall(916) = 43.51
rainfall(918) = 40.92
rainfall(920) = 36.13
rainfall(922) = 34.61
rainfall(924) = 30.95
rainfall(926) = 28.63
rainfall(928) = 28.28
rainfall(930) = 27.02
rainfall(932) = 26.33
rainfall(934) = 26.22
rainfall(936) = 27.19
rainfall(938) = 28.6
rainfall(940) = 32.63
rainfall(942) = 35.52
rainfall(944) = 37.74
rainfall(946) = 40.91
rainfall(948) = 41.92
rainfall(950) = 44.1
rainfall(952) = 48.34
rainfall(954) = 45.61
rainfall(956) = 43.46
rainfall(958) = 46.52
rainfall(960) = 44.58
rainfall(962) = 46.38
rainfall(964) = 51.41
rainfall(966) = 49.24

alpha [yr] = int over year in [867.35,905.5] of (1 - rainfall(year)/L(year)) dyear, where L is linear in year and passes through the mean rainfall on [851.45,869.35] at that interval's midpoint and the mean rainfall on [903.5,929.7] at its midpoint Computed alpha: -3.7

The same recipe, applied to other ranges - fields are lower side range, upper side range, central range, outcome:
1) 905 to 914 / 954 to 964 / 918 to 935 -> 6.6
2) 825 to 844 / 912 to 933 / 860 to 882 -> -4.9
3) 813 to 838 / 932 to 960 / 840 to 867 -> -3.3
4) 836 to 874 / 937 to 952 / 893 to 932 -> -0.8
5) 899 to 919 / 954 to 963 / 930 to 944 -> 5.1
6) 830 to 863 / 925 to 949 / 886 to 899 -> -4.0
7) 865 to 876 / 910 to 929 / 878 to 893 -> -1.0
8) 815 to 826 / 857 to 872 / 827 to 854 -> 0.4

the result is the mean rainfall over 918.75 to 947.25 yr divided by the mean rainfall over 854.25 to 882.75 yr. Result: 0.61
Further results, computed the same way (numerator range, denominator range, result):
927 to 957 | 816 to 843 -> 0.74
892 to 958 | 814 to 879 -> 0.83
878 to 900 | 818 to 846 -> 1.10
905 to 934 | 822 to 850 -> 0.81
